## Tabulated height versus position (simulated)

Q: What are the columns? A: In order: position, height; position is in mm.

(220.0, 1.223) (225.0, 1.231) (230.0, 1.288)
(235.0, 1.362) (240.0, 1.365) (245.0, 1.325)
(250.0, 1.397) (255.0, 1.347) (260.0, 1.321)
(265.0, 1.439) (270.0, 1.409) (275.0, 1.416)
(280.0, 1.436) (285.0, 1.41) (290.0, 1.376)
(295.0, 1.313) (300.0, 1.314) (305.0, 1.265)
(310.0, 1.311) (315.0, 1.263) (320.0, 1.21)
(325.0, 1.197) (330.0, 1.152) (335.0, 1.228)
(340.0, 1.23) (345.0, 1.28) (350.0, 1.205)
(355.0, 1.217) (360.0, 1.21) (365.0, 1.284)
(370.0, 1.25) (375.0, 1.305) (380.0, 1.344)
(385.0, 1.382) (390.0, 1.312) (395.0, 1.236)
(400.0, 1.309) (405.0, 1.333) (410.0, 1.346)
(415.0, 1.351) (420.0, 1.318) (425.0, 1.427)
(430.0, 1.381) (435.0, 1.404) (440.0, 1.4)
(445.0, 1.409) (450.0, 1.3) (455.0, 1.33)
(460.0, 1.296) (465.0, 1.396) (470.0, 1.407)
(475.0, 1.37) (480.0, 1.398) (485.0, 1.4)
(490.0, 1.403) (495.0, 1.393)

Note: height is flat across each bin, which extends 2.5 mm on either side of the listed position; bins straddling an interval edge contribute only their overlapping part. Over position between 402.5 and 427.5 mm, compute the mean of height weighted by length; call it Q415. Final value 1.35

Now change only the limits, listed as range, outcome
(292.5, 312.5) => 1.3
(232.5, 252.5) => 1.36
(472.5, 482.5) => 1.38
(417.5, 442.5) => 1.39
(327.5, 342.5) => 1.2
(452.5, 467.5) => 1.34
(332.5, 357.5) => 1.23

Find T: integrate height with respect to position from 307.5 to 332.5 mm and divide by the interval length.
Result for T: 1.23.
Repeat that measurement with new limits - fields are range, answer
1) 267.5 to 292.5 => 1.41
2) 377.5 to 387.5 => 1.36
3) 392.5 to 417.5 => 1.31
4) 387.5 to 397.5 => 1.27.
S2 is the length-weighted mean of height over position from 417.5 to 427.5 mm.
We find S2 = 1.37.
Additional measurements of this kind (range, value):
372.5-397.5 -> 1.32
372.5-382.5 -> 1.32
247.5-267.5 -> 1.38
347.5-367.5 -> 1.23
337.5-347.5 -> 1.26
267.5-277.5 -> 1.41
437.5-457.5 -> 1.36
